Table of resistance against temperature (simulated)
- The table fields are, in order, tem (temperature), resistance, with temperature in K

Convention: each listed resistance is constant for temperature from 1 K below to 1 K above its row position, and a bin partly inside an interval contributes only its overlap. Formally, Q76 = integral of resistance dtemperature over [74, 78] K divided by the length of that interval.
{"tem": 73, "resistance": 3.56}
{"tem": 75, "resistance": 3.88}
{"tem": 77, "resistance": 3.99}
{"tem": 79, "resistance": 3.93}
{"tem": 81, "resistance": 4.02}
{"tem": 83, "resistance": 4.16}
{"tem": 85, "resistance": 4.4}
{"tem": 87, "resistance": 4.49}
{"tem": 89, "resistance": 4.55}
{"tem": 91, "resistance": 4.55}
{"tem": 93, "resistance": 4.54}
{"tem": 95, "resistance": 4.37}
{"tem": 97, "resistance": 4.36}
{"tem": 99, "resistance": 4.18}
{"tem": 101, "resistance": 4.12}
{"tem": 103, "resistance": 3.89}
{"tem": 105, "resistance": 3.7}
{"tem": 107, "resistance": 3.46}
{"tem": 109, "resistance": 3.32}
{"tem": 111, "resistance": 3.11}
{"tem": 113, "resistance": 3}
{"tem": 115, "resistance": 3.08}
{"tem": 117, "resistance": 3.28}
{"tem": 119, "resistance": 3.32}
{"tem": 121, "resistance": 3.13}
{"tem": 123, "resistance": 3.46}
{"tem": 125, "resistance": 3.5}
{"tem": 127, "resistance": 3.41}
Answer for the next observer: 3.94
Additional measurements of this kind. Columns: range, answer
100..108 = 3.79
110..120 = 3.16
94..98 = 4.37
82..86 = 4.28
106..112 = 3.3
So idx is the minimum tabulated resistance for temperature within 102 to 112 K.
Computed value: 3.11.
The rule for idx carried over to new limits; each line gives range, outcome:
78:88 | 3.93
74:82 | 3.88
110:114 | 3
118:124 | 3.13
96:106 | 3.7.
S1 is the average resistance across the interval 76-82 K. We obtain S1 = 3.98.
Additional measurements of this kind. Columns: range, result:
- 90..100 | 4.4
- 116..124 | 3.3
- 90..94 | 4.54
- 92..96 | 4.46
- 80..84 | 4.09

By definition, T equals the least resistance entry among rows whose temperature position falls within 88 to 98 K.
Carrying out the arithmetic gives 4.36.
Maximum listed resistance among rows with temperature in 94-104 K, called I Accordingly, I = 4.37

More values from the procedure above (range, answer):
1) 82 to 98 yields 4.55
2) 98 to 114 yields 4.18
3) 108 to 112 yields 3.32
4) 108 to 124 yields 3.46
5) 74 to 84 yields 4.16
